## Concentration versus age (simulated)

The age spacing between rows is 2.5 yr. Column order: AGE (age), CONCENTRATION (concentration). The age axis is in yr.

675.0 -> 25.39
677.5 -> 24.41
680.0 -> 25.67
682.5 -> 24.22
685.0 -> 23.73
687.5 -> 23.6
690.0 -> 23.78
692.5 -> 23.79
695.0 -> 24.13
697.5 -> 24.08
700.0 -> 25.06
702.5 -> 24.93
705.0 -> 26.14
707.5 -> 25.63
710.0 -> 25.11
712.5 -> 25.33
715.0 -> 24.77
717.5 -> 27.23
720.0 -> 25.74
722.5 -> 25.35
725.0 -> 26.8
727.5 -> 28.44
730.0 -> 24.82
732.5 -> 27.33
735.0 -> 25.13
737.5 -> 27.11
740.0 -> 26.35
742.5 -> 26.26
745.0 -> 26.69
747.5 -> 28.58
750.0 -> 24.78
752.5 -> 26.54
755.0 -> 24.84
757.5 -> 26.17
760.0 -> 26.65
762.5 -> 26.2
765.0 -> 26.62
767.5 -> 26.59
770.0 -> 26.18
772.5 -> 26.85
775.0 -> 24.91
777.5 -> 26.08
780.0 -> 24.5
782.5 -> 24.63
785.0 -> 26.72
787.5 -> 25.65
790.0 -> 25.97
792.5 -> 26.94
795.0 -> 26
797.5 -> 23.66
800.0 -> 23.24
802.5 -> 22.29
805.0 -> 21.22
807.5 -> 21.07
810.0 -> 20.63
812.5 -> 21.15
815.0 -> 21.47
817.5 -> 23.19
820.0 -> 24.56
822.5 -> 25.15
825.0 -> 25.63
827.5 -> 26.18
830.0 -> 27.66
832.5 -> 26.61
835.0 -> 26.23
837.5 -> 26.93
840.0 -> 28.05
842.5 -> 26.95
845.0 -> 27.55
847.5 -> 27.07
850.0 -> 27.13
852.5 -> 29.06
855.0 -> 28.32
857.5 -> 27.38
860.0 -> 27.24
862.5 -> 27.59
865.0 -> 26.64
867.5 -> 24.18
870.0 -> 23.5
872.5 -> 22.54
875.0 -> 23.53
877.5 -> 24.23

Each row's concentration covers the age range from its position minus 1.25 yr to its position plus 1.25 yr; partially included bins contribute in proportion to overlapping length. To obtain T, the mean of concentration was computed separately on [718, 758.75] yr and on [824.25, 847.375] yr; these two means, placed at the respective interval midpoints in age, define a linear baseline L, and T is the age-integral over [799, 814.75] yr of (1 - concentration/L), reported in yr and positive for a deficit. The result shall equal 3.0 yr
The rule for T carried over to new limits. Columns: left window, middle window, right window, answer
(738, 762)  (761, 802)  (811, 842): 0.4 yr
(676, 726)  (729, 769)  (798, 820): -4.5 yr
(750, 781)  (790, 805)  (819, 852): 1.1 yr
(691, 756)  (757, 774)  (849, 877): -0.4 yr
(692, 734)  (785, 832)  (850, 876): 3.3 yr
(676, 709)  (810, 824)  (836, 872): 1.8 yr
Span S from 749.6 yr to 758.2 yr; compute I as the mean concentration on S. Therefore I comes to 25.6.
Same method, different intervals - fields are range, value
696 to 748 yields 26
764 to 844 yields 25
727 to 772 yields 26.4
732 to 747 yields 26.5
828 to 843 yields 27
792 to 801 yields 24.8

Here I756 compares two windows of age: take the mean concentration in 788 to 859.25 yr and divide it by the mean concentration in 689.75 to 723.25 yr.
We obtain 1.01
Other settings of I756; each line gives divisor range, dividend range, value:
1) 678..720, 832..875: 1.07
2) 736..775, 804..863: 0.97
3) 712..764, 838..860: 1.05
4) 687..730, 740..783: 1.03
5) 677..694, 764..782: 1.07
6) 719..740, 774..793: 0.97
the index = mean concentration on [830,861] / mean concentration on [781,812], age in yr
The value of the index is 1.1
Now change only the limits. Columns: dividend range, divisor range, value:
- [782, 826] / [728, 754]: 0.90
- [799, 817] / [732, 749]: 0.81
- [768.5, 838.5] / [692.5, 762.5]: 0.95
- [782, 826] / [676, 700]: 0.98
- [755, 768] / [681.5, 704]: 1.09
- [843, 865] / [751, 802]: 1.07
